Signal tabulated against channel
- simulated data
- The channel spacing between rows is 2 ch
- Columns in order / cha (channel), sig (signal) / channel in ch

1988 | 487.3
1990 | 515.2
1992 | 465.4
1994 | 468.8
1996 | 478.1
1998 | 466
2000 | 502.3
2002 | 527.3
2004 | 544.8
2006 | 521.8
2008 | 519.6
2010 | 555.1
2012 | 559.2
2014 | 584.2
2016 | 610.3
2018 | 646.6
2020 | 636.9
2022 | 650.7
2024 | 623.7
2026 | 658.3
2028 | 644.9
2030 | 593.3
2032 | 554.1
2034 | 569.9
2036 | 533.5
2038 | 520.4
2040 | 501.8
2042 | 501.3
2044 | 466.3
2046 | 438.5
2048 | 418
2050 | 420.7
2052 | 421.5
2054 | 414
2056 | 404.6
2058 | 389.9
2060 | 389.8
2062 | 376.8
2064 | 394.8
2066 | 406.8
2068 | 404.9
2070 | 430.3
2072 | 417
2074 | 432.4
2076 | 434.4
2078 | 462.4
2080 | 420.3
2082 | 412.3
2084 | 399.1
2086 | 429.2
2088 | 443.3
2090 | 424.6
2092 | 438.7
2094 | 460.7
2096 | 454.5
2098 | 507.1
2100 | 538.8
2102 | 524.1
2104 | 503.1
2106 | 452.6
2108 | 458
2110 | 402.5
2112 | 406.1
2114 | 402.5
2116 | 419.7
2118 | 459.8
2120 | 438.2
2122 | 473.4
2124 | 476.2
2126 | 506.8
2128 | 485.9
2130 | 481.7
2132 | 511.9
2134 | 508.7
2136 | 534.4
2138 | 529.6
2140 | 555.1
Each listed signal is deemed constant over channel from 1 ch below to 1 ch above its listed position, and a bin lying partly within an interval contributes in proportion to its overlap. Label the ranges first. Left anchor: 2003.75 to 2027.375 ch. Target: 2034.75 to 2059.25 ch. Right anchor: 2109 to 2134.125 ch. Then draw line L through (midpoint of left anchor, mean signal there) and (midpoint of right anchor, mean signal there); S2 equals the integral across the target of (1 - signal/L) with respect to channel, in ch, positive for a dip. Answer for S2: 4.5 ch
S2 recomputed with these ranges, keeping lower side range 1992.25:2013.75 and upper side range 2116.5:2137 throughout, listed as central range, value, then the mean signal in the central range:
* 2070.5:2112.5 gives 3.8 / 449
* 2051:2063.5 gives 2.6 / 399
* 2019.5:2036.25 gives -3.3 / 610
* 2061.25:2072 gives 2.1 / 405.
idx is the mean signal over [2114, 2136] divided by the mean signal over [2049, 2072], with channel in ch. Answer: 1.17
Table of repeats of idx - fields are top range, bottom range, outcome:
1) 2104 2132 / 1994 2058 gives 0.86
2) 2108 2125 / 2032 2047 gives 0.86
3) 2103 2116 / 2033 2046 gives 0.86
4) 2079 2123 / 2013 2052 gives 0.81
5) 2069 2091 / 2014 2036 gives 0.70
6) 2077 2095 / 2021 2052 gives 0.81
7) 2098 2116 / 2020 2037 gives 0.76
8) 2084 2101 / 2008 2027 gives 0.75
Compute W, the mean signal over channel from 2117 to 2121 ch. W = 449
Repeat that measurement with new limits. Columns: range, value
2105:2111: 438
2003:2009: 529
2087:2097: 444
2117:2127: 471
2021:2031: 634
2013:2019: 614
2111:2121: 425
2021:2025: 637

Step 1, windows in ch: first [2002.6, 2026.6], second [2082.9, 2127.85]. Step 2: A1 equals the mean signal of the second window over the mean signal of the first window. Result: 0.77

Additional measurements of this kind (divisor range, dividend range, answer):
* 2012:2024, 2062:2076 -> 0.67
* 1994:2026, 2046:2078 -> 0.73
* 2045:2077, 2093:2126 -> 1.12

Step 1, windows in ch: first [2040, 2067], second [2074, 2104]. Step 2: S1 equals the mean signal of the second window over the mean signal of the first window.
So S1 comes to 1.08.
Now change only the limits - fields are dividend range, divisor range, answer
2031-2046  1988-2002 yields 1.06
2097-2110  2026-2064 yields 1.02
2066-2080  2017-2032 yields 0.68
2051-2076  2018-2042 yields 0.69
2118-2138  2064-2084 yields 1.16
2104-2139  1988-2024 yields 0.86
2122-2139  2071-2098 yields 1.15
